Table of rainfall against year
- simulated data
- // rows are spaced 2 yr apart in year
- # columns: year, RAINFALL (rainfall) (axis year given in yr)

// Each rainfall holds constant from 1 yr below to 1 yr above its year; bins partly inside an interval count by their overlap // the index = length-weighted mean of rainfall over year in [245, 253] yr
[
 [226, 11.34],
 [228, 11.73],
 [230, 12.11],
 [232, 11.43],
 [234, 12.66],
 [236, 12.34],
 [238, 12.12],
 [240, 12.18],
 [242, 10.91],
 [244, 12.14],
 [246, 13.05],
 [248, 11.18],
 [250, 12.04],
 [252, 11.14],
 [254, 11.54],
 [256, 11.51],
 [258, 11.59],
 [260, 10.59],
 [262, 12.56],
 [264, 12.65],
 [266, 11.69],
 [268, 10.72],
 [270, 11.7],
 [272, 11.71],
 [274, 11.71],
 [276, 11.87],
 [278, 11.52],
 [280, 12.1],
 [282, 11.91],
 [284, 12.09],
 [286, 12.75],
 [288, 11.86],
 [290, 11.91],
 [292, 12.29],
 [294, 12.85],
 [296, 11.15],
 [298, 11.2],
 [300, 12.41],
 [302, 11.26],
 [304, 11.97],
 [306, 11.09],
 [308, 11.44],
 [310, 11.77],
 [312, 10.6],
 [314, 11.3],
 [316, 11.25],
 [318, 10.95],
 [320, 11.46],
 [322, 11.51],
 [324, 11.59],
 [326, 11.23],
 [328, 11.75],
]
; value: 11.9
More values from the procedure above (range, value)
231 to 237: 12.1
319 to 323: 11.5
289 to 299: 11.9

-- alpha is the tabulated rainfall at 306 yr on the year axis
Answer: 11.09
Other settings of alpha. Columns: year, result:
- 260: 10.59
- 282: 11.91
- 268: 10.72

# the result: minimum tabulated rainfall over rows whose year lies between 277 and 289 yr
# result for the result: 11.52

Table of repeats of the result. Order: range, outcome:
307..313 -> 10.6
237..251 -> 10.91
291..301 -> 11.15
